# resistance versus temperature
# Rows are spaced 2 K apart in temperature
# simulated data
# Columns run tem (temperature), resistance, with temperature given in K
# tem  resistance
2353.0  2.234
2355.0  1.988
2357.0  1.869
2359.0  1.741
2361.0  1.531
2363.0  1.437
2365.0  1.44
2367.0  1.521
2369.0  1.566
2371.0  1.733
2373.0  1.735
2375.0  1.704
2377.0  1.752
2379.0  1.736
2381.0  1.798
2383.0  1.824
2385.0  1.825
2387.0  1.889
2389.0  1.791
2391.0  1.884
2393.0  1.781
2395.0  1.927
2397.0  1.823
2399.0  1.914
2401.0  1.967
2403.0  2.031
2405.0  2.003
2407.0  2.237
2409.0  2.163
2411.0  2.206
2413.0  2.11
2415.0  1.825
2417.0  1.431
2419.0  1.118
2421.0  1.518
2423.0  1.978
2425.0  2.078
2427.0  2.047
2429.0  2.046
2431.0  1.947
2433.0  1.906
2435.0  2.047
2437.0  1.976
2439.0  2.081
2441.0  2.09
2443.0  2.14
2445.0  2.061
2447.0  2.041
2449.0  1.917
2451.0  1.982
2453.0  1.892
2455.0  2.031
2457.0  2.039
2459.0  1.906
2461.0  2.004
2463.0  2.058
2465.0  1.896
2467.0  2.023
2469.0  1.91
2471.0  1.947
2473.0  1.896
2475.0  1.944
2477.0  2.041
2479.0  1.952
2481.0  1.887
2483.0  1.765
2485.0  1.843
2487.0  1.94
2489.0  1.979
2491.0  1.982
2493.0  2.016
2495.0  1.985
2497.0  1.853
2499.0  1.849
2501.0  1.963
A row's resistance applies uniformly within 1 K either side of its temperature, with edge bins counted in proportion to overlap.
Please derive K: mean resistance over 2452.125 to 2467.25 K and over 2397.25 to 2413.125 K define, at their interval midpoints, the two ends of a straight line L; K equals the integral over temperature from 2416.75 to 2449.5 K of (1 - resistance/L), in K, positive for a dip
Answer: 1.7 K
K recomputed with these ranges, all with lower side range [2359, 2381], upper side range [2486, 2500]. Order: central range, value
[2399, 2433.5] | -3.4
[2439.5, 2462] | -2.2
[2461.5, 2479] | -0.7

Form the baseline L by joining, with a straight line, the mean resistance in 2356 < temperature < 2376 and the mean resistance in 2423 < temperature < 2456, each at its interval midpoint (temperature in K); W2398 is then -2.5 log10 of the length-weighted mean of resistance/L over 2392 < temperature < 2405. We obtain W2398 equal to -0.067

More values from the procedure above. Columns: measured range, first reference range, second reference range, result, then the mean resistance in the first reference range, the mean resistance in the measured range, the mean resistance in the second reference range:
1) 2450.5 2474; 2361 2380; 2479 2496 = -0.060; 1.62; 1.96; 1.93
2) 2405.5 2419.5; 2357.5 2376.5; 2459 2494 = -0.091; 1.61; 1.9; 1.94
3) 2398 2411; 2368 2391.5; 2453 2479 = -0.133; 1.77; 2.06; 1.97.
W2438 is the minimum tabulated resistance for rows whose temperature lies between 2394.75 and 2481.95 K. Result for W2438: 1.118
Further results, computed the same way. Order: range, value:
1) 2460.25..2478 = 1.896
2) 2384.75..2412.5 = 1.781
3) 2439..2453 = 1.892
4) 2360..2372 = 1.437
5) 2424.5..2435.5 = 1.906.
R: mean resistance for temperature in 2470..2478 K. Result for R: 1.96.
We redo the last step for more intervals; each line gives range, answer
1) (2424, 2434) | 2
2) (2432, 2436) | 1.98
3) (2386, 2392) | 1.85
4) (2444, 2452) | 2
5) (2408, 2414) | 2.16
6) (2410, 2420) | 1.74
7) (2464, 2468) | 1.96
